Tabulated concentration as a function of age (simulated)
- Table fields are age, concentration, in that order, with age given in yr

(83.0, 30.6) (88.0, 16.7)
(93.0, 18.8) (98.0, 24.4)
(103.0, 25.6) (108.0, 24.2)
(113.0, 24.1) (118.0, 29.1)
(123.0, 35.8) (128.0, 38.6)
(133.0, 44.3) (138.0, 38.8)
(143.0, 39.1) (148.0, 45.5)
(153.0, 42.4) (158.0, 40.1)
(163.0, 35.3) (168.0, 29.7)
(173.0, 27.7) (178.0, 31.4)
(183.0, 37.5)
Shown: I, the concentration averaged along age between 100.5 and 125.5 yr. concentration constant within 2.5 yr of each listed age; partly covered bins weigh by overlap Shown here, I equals 27.8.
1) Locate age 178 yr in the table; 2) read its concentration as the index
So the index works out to 31.4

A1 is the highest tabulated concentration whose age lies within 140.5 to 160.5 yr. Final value 45.5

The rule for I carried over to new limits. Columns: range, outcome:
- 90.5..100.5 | 21.6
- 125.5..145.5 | 40.2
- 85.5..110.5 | 21.9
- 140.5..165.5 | 40.5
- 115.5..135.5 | 37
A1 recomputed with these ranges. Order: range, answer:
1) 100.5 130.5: 38.6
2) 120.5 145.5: 44.3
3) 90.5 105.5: 25.6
